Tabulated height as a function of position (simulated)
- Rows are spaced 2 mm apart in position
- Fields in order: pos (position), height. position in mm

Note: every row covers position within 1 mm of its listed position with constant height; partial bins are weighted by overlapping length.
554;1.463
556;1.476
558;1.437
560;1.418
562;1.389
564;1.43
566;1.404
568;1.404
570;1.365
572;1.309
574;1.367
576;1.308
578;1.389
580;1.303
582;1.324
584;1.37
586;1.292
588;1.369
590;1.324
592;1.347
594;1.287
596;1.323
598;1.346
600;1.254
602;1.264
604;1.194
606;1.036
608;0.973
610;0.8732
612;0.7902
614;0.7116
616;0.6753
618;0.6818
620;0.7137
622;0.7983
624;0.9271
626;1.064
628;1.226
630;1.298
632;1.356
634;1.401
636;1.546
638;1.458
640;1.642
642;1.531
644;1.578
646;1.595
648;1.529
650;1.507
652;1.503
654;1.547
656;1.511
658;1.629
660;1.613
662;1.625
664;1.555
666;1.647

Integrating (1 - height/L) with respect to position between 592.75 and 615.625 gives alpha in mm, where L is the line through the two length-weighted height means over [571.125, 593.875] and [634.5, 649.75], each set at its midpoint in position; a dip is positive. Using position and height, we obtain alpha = 5.2 mm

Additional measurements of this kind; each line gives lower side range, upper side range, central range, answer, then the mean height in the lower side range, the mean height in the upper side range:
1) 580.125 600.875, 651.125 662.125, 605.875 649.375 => 9.2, 1.32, 1.57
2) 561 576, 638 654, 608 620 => 5.8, 1.38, 1.55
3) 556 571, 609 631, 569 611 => -3.7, 1.41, 0.887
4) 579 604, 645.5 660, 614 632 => 6.3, 1.31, 1.55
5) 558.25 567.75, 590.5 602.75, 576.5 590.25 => 0.1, 1.41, 1.31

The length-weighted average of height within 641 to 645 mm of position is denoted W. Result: 1.55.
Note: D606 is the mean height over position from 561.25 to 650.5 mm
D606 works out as 1.25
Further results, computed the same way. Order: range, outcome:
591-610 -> 1.21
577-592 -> 1.34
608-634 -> 0.946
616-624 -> 0.749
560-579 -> 1.38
